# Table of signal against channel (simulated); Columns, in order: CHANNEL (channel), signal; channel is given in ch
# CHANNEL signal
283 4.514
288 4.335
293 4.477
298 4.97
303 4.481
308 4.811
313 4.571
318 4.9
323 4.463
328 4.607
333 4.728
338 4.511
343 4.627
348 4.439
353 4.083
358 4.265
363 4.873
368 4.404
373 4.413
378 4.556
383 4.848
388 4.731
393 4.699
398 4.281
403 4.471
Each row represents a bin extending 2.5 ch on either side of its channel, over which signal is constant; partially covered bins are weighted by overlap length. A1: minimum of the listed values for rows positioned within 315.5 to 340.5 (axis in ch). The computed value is 4.463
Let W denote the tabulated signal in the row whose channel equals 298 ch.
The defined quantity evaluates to 4.97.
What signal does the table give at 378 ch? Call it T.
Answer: 4.556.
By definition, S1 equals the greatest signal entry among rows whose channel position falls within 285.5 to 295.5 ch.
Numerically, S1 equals 4.477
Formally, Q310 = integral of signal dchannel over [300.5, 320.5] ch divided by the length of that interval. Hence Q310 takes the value 4.69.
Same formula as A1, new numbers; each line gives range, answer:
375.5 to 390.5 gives 4.556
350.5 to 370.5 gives 4.083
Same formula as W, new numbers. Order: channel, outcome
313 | 4.571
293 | 4.477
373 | 4.413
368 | 4.404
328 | 4.607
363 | 4.873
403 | 4.471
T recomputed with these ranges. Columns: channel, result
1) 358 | 4.265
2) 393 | 4.699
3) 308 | 4.811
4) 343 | 4.627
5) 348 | 4.439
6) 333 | 4.728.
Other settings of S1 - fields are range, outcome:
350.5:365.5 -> 4.873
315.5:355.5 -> 4.9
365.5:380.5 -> 4.556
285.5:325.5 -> 4.97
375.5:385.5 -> 4.848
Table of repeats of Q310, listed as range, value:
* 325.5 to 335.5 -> 4.67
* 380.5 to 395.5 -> 4.76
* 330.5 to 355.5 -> 4.48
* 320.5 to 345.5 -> 4.59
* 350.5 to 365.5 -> 4.41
